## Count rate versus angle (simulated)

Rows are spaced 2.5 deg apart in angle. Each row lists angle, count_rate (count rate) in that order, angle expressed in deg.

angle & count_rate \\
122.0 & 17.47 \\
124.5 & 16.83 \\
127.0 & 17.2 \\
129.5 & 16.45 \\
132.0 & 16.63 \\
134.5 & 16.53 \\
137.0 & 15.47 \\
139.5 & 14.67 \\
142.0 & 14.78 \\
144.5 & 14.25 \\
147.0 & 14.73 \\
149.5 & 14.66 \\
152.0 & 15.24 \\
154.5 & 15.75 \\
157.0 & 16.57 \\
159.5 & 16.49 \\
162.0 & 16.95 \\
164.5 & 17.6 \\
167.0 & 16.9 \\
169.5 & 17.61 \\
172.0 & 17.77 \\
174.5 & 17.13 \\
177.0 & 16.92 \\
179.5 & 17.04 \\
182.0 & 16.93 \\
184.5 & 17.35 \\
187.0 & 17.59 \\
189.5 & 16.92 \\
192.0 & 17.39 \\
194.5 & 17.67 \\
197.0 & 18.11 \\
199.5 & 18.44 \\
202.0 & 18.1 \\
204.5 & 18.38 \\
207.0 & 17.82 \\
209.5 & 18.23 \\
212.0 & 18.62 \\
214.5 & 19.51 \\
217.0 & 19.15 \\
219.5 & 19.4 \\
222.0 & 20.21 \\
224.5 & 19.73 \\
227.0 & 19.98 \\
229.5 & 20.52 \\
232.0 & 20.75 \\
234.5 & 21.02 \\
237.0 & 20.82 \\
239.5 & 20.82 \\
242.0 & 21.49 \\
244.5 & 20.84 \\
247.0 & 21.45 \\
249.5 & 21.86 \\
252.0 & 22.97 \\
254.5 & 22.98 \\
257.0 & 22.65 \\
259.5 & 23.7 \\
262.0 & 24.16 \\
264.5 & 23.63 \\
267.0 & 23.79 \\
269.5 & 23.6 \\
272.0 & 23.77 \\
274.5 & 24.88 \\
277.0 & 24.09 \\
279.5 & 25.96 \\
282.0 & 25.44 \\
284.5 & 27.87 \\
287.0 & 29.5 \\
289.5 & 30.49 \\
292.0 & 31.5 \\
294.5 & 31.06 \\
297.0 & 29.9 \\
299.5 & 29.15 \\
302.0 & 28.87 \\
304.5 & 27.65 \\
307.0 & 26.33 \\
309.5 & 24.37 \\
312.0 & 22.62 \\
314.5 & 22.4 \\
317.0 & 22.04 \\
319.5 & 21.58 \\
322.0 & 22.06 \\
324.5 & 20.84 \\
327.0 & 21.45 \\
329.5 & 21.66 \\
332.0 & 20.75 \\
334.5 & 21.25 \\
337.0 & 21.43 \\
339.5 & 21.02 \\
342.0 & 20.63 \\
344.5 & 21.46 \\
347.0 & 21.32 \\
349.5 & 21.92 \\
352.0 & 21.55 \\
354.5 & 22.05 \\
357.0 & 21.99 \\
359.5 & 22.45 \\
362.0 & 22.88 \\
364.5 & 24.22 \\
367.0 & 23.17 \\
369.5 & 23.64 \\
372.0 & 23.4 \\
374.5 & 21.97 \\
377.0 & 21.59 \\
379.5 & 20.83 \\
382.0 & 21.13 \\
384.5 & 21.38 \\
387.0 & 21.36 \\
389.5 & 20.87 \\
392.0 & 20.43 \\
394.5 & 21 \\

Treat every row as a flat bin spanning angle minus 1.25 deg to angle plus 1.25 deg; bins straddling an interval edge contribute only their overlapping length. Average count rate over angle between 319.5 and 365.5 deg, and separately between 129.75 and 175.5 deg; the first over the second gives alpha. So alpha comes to 1.35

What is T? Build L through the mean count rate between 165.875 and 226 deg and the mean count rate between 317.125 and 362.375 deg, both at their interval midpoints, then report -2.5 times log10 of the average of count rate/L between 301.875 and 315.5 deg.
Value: -0.21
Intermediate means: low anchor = 18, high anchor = 21.6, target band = 25.1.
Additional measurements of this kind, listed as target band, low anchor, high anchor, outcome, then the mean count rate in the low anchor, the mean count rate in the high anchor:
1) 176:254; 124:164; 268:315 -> 0.10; 15.8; 26.9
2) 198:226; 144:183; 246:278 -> 0.05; 16.4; 23.4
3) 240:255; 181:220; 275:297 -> 0.09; 18.1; 28.2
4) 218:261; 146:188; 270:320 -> 0.05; 16.7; 26.5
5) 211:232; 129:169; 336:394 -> -0.11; 15.9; 21.8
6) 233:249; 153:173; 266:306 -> 0.12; 16.9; 27.4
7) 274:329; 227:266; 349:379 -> -0.17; 21.9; 22.5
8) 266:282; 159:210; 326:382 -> -0.23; 17.5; 21.9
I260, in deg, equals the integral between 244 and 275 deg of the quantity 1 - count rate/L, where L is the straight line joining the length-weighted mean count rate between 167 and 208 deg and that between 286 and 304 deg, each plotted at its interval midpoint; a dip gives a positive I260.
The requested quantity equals 3.31 deg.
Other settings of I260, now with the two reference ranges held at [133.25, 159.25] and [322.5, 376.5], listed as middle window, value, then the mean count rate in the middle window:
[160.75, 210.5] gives -2.83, 17.5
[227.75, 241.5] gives -1.96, 20.8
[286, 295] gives -4.77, 30.6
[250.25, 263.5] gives -3.02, 23.2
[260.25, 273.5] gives -3.14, 23.8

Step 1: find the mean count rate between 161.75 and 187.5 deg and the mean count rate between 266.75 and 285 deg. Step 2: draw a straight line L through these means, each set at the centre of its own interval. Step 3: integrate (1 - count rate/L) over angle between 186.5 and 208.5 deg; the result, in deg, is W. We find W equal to 1.31 deg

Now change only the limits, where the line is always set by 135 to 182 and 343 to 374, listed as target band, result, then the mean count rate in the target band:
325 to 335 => 0.2 deg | 21.2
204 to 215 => -0.4 deg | 18.5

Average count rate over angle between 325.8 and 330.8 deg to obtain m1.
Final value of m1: 21.5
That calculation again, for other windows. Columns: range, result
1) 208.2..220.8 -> 19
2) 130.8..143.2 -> 15.6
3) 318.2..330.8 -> 21.5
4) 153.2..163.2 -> 16.4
